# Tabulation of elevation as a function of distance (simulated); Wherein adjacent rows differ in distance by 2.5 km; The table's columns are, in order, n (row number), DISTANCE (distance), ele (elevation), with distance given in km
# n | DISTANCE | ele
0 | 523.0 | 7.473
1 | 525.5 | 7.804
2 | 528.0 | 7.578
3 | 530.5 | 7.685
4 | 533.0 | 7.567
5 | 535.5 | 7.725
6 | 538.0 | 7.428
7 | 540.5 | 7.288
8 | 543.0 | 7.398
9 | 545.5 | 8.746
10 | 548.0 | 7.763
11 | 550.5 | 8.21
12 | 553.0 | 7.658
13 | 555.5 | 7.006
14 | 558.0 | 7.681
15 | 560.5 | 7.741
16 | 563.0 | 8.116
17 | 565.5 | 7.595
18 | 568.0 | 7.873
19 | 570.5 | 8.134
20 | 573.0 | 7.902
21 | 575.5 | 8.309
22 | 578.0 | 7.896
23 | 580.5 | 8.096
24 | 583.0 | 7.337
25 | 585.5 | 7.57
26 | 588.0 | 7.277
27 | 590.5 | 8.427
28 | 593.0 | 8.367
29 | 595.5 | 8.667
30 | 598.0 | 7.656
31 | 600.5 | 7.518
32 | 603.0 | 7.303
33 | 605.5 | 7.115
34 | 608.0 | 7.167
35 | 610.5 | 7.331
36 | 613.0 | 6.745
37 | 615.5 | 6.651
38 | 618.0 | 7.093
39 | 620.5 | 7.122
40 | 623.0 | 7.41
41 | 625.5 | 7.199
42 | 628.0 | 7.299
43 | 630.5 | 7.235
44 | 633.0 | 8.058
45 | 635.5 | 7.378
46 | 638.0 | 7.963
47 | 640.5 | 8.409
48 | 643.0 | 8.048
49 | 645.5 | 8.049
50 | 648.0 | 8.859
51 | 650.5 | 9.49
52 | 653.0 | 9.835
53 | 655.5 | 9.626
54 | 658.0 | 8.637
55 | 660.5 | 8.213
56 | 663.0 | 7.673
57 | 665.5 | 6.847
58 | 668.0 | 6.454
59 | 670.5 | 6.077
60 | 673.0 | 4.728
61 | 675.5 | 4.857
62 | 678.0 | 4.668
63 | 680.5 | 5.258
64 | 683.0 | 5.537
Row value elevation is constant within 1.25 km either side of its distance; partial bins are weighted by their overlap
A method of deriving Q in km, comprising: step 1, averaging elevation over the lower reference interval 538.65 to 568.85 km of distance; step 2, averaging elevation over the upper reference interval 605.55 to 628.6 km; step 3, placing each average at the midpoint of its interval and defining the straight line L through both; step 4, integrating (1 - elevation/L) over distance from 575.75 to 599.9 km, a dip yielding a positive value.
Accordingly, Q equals -1.7 km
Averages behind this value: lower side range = 7.75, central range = 7.93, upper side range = 7.11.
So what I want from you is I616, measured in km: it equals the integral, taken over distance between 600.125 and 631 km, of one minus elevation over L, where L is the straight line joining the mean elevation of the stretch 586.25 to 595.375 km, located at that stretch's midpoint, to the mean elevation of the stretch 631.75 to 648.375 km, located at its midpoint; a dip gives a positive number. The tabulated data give 3.5 km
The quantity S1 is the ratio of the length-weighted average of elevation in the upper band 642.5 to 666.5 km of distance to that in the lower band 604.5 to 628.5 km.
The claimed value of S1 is 1.20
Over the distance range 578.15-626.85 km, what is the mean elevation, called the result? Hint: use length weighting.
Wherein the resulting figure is 7.49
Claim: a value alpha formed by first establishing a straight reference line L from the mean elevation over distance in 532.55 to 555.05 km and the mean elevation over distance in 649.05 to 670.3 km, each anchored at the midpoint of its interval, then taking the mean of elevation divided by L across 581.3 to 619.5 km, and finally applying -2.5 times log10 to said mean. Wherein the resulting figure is 0.07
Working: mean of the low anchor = 7.73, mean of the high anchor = 8.24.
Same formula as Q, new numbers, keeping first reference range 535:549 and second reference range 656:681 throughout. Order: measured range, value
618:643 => -2.63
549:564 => -0.30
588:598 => -1.40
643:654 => -3.72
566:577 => -0.87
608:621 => 0.02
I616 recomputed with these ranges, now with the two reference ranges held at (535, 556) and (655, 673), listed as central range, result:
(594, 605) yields -0.3 km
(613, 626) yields 0.8 km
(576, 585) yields -0.2 km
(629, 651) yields -2.0 km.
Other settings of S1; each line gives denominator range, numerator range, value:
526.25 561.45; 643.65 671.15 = 1.07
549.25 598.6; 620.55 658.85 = 1.04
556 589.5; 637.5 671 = 1.05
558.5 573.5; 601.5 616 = 0.90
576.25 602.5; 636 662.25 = 1.10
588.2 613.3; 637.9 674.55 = 1.03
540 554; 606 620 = 0.89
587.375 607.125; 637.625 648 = 1.05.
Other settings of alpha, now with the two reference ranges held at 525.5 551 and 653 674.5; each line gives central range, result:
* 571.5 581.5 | -0.059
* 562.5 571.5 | -0.036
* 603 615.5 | 0.071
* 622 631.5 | 0.032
